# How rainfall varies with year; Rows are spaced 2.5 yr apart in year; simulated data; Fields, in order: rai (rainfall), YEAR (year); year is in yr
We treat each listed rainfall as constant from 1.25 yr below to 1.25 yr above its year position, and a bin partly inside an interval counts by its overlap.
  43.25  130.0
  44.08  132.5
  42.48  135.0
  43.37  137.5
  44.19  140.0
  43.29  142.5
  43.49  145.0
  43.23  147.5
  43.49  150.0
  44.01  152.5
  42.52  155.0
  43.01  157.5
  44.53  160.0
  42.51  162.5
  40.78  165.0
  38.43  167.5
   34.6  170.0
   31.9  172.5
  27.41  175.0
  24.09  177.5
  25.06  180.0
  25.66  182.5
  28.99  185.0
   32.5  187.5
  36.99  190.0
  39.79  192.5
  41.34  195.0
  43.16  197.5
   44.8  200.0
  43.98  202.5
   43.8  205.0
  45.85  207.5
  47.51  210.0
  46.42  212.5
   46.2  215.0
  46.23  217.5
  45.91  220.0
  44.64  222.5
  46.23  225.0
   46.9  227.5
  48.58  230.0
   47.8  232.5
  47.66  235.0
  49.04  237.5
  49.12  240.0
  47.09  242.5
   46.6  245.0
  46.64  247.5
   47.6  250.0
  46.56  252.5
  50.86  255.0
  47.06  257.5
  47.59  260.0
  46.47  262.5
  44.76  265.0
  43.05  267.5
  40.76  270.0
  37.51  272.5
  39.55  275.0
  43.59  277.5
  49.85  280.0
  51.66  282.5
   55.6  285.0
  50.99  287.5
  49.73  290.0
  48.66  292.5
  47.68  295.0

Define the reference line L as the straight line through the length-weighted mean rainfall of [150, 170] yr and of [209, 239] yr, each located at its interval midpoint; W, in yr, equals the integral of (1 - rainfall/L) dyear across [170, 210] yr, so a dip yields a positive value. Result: 7.54 yr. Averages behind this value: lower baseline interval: 41.9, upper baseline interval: 46.9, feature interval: 36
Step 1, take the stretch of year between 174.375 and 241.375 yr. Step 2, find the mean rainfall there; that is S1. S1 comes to 41.5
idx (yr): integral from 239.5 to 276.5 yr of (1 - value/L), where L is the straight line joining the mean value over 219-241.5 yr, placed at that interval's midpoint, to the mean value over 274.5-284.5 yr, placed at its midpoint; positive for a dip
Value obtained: 1.58 yr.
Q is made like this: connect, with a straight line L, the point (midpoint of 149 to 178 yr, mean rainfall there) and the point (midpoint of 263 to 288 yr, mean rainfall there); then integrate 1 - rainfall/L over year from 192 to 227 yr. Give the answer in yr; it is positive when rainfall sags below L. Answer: -2.9 yr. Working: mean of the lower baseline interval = 38.4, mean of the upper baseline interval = 45.6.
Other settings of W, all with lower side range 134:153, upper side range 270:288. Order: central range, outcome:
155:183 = 5.7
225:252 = -1.3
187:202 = 1.4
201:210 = 0.0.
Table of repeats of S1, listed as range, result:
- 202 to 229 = 45.9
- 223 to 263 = 47.6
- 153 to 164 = 43.1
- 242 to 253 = 46.9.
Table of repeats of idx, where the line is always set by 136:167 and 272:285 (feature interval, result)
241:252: -0.44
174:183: 3.75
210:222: -0.46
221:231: -0.40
